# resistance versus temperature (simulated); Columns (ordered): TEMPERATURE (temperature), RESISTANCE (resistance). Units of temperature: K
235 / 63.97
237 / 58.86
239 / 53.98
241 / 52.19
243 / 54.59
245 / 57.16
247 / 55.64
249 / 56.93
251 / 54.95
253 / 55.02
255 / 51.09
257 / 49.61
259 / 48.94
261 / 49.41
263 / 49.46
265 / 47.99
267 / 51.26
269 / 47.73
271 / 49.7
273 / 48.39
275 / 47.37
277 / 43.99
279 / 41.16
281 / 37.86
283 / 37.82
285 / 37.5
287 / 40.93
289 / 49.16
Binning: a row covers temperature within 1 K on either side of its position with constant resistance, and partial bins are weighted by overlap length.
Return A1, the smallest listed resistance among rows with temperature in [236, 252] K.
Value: 52.19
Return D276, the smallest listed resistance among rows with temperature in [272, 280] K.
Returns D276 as 41.16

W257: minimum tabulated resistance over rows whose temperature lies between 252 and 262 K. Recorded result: 48.94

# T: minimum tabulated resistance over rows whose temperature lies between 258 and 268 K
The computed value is 47.99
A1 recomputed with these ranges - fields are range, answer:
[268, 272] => 47.73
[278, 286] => 37.5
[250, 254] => 54.95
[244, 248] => 55.64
